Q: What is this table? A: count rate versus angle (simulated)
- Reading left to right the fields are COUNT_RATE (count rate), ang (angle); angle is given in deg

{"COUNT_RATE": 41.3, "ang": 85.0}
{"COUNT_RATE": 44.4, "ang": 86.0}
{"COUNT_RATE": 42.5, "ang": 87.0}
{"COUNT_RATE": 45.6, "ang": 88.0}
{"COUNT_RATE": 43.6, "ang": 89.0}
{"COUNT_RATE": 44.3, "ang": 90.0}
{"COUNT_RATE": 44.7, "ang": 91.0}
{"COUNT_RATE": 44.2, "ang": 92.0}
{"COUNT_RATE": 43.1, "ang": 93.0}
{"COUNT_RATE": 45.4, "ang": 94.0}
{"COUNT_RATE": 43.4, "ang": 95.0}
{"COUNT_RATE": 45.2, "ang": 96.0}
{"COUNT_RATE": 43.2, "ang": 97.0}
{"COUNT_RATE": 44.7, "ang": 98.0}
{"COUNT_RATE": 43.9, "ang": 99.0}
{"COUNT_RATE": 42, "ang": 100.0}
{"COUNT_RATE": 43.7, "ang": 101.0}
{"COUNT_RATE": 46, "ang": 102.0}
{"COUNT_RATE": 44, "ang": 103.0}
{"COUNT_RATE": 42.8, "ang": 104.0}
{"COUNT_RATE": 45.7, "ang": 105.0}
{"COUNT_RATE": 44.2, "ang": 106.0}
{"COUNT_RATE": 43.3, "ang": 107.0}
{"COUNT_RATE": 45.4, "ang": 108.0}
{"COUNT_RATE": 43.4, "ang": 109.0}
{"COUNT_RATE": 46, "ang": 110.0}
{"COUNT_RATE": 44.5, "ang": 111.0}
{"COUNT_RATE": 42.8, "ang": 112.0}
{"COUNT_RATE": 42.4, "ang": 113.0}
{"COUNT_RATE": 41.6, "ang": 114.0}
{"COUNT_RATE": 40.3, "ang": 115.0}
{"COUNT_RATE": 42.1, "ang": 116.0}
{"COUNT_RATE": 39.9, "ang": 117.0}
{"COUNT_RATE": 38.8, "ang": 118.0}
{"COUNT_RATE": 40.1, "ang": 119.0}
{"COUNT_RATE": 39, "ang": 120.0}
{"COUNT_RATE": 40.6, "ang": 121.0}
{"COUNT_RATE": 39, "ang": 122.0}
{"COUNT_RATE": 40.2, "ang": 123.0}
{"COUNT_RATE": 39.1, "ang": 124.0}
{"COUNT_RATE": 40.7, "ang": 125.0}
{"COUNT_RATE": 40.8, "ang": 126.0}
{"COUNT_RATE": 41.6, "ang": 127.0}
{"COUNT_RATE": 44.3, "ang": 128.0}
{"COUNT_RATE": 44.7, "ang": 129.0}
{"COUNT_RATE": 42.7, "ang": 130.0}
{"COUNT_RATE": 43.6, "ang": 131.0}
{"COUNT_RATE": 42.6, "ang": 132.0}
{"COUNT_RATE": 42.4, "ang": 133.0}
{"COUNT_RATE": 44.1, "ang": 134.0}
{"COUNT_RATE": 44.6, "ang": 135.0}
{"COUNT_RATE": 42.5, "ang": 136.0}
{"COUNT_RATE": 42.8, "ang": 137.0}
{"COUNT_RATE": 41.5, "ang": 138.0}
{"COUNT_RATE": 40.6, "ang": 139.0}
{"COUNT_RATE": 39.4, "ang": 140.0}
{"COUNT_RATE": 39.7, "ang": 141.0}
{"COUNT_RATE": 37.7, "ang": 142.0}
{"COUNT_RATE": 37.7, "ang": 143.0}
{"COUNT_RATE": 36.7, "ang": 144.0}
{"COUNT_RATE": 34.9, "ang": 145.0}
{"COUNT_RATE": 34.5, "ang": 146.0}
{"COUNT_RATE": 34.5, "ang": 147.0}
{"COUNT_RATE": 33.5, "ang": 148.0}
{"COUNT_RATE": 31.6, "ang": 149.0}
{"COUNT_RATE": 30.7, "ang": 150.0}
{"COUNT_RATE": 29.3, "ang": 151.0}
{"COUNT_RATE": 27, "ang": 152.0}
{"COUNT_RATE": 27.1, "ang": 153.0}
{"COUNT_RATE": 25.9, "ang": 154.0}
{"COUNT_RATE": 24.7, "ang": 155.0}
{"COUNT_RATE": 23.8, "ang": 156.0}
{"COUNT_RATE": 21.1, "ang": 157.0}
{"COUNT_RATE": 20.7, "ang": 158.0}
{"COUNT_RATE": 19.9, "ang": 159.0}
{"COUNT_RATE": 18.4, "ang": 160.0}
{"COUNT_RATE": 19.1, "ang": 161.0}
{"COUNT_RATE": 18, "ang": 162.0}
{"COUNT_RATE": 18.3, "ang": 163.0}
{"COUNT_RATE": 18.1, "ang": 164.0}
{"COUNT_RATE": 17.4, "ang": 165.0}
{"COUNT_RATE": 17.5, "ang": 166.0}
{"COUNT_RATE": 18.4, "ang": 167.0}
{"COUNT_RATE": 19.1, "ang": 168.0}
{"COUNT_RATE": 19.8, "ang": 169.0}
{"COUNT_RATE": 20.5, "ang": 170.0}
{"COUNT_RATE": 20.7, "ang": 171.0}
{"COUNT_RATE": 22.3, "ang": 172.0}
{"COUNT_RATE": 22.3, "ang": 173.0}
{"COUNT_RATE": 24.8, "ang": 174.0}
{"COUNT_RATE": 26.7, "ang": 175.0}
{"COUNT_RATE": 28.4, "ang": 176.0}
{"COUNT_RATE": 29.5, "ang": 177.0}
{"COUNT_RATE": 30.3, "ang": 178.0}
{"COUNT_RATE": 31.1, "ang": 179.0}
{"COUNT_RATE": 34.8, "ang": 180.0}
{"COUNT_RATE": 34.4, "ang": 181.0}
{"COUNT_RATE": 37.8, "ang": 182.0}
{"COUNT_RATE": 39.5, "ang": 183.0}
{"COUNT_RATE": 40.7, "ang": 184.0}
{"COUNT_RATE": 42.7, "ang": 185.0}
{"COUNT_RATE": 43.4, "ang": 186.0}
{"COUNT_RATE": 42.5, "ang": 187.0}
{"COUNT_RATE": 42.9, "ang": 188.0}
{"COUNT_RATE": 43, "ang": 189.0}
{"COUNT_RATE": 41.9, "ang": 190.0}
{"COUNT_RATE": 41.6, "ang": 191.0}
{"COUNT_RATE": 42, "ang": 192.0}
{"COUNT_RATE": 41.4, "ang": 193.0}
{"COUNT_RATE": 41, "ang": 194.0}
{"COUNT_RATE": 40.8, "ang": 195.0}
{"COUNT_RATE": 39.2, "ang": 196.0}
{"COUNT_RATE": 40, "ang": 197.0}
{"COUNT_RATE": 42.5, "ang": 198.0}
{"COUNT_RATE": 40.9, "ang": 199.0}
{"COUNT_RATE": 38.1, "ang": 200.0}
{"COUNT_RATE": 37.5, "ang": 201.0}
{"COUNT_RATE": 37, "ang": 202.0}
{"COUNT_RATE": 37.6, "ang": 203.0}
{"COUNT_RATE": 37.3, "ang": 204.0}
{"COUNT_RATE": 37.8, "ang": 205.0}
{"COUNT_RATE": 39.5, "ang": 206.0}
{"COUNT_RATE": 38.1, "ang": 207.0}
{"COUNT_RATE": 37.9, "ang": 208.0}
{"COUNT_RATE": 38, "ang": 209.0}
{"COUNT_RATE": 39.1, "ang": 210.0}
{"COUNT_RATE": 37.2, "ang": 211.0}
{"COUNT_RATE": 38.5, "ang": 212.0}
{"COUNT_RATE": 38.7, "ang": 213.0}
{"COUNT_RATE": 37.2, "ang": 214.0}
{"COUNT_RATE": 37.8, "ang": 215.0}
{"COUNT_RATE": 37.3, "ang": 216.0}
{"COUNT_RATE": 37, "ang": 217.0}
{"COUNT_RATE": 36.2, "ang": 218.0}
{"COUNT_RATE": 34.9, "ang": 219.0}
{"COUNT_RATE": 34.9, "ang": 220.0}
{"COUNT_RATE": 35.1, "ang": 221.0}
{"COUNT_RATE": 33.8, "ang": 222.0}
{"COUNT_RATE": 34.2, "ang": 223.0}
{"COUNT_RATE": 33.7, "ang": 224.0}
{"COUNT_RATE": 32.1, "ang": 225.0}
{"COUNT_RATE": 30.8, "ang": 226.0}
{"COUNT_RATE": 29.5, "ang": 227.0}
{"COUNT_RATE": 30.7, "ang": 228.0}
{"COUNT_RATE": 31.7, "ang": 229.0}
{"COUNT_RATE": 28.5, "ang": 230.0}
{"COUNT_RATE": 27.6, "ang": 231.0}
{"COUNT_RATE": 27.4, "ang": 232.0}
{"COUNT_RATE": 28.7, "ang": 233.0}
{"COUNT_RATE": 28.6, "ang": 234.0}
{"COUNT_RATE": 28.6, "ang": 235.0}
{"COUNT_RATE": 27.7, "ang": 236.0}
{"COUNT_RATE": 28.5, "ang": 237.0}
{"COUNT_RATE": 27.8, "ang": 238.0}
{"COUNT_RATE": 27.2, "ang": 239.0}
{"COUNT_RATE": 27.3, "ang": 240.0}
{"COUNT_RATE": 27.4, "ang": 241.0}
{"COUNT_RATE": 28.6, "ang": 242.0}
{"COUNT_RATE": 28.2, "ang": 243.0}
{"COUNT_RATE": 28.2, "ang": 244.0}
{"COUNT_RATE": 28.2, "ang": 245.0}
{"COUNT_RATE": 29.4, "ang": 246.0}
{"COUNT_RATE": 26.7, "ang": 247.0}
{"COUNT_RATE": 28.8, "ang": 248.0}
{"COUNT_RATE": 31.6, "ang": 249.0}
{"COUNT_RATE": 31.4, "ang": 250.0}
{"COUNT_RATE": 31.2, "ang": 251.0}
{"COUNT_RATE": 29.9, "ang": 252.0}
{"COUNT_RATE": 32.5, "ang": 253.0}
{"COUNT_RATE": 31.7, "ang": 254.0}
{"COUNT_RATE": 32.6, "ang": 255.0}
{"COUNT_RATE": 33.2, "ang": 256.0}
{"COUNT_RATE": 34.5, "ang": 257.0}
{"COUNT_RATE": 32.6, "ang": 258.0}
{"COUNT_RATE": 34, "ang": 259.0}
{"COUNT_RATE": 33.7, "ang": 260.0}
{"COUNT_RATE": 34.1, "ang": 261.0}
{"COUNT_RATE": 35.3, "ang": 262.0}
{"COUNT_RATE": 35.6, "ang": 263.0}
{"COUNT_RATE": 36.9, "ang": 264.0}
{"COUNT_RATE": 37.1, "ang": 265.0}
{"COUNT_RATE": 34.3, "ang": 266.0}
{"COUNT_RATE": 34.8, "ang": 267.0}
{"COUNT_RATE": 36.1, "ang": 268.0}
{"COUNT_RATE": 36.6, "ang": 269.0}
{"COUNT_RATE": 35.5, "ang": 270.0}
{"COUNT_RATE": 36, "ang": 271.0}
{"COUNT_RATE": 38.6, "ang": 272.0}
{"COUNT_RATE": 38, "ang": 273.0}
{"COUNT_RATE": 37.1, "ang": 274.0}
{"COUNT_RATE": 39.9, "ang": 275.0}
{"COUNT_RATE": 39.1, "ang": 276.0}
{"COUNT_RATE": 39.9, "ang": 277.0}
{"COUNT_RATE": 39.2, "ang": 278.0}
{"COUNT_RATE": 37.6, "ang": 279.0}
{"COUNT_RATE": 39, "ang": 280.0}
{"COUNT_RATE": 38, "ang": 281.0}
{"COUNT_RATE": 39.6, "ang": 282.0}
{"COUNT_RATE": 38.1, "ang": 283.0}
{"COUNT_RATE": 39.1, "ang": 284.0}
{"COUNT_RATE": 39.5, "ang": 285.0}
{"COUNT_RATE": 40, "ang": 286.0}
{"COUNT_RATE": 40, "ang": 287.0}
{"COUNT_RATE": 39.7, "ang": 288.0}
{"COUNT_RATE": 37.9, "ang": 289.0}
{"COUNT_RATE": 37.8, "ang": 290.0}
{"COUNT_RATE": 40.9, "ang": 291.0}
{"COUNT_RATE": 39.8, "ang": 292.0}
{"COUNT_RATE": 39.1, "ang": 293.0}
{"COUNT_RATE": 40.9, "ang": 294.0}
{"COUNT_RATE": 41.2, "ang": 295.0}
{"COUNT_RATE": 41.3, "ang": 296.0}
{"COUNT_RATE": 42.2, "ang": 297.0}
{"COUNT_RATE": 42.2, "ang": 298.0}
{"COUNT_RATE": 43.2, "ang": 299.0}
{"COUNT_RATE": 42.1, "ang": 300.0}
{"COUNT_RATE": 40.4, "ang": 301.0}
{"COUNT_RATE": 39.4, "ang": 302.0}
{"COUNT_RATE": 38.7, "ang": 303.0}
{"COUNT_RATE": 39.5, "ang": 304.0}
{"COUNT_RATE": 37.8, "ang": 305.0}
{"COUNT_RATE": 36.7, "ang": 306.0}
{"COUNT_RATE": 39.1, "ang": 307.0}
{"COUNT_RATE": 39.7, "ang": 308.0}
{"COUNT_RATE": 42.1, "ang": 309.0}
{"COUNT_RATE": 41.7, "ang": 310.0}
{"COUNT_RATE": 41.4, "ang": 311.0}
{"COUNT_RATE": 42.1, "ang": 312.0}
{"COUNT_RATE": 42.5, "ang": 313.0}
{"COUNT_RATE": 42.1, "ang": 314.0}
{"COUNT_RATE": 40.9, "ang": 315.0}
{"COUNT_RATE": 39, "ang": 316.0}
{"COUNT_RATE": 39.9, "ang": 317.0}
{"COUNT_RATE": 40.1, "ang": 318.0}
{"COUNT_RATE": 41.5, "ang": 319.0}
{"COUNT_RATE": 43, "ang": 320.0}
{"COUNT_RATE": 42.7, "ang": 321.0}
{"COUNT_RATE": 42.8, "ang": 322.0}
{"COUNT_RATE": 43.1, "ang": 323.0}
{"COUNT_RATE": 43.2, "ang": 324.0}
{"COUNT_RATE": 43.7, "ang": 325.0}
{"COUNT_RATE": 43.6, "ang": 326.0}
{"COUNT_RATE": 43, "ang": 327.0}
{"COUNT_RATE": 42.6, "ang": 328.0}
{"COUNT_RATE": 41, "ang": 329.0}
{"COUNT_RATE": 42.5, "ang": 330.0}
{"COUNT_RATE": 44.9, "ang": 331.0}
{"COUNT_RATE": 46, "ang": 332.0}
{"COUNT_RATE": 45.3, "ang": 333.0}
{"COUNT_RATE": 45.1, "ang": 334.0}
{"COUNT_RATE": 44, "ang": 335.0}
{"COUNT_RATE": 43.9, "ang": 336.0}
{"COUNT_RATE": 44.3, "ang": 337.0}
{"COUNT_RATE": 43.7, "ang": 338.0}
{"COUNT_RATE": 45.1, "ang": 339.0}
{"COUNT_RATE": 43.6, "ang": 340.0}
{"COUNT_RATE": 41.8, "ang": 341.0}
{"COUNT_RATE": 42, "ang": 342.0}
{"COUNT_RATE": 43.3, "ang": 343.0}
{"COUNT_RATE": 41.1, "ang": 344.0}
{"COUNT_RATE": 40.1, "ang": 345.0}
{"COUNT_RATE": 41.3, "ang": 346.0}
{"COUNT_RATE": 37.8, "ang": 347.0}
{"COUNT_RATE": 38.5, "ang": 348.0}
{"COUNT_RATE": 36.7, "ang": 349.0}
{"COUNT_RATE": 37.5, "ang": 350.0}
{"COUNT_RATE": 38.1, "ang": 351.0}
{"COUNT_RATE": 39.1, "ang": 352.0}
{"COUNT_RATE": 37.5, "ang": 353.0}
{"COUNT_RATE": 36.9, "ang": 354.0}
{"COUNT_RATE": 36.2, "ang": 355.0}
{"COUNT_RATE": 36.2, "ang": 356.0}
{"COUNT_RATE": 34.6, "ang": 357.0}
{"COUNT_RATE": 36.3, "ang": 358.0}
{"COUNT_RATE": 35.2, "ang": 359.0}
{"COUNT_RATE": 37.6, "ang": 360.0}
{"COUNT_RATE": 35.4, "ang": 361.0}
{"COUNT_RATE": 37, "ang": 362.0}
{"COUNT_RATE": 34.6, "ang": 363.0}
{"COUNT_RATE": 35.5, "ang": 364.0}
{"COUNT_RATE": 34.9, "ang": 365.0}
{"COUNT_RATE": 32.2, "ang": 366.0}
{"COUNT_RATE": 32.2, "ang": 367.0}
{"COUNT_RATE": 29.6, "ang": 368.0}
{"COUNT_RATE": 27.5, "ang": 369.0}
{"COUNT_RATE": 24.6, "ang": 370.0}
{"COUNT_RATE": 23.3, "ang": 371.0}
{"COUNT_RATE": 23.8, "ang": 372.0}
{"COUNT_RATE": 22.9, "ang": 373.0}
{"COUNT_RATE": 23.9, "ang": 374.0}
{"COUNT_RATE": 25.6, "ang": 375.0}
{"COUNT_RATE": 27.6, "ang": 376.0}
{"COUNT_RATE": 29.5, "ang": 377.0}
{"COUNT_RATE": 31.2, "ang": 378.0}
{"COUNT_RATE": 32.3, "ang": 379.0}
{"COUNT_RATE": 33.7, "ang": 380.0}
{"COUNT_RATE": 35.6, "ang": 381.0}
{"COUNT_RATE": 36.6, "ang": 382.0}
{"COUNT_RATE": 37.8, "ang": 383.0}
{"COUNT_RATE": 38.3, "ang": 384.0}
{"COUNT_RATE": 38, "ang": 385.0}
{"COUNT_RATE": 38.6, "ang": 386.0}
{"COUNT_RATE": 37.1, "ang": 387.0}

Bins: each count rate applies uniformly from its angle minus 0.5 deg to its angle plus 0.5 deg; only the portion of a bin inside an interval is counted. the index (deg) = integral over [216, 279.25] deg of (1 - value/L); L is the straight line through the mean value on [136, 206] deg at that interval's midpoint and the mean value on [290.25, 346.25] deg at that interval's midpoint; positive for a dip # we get 7.8 deg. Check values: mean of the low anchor 32.2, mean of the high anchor 41.8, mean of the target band 32.7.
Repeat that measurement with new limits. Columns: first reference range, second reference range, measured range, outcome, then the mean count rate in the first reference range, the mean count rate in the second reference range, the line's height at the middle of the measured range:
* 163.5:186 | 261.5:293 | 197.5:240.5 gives -3.2 deg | 27.5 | 38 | 32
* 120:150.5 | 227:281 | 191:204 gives -1.4 deg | 39.6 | 32.6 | 35.9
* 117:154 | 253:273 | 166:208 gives 2.6 deg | 38.5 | 34.9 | 37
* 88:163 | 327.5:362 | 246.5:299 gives 4.1 deg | 38.4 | 40.4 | 39.7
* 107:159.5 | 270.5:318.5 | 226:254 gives 7.2 deg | 37.7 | 39.8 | 39.1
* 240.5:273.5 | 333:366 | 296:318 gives -2.6 deg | 32.8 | 39.2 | 36.3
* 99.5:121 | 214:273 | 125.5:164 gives 6.4 deg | 42.7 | 32.2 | 40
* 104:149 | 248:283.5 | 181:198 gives -1.2 deg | 41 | 35.5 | 38.5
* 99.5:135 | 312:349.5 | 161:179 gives 8.6 deg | 42.4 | 42.3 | 42.4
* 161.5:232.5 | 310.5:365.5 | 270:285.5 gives -0.4 deg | 33.5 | 40.6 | 37.6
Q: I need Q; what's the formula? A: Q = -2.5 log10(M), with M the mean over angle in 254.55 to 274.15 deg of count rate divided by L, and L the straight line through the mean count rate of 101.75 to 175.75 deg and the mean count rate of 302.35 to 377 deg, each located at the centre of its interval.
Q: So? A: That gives 0.05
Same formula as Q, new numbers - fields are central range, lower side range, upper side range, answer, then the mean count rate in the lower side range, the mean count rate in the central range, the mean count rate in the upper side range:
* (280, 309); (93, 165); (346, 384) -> -0.15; 37.4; 39.8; 33.3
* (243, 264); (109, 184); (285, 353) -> 0.20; 33.3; 31.8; 41.3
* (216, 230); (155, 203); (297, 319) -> 0.02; 30.9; 33.4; 40.6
